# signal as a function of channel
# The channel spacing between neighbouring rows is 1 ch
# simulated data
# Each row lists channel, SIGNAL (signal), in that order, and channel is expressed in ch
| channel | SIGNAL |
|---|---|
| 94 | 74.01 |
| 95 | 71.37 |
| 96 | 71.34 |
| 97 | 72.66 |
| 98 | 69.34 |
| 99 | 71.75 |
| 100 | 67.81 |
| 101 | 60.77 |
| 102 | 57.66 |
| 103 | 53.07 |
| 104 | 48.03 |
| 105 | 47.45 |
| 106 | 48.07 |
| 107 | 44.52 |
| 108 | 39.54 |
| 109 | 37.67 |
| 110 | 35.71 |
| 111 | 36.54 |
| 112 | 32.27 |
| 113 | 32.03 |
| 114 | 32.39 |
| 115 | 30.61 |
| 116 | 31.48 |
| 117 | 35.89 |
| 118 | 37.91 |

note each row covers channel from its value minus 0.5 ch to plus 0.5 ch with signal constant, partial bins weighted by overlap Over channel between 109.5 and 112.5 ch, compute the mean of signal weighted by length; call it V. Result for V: 34.8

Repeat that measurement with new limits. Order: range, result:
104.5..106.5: 47.8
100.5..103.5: 57.2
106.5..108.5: 42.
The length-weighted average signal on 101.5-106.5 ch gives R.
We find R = 50.9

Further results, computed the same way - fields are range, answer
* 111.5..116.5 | 31.8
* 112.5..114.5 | 32.2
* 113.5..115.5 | 31.5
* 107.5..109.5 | 38.6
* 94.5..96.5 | 71.4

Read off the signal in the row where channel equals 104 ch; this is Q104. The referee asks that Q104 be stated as 48.03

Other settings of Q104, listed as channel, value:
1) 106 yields 48.07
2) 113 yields 32.03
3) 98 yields 69.34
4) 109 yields 37.67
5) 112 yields 32.27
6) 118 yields 37.91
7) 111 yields 36.54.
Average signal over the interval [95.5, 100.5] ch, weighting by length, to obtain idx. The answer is 70.6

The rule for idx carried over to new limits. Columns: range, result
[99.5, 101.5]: 64.3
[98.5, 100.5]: 69.8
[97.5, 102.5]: 65.5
